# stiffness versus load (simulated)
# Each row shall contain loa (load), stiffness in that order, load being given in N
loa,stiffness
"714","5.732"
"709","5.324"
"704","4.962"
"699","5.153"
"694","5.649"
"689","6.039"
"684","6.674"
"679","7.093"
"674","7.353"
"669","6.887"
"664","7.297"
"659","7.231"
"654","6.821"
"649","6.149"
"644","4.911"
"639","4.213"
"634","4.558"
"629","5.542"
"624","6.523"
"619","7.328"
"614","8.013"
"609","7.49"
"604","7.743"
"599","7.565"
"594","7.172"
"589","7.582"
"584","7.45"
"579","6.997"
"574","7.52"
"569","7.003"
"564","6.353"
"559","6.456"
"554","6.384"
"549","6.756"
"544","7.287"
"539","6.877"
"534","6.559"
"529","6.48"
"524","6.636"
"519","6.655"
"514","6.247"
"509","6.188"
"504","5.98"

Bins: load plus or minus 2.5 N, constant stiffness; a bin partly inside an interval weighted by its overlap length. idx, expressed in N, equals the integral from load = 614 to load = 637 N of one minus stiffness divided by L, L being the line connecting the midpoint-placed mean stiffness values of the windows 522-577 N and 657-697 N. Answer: 2.0 N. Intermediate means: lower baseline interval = 6.76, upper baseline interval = 6.75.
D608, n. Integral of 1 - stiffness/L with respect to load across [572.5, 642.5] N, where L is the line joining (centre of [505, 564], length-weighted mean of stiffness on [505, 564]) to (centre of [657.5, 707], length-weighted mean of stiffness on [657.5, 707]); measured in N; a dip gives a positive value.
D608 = -3.3 N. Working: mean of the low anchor 6.57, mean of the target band 6.8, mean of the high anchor 6.41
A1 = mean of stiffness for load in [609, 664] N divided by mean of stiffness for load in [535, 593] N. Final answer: 0.90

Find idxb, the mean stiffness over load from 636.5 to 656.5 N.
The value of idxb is 5.52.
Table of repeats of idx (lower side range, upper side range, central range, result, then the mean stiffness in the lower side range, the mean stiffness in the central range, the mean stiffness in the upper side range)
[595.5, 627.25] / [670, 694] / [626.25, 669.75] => 6.69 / 7.39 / 5.92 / 6.68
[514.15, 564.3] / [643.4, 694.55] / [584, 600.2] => -1.92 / 6.64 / 7.43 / 6.65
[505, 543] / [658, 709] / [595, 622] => -4.80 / 6.53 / 7.58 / 6.36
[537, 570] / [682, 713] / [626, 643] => 3.53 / 6.72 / 4.83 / 5.62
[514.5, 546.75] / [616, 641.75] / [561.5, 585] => -2.93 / 6.72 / 7.04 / 5.67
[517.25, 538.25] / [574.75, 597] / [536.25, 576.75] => 0.75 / 6.6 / 6.83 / 7.32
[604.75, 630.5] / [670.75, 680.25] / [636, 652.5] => 4.54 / 7.09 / 5.18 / 7.21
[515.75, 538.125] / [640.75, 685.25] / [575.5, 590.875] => -1.67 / 6.59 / 7.34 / 6.67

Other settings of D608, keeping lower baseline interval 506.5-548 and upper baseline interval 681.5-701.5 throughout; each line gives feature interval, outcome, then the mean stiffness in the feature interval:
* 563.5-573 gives -0.7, 6.88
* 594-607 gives -2.6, 7.56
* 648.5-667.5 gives -2.9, 6.95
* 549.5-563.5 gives 0.1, 6.46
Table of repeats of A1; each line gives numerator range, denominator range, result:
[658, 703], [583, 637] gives 0.94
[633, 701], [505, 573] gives 0.94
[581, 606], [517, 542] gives 1.13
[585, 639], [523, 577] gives 1.01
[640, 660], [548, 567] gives 0.93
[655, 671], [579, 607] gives 0.95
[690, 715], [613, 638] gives 0.87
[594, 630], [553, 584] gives 1.06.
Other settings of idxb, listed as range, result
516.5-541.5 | 6.64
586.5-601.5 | 7.44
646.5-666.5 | 6.87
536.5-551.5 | 6.97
